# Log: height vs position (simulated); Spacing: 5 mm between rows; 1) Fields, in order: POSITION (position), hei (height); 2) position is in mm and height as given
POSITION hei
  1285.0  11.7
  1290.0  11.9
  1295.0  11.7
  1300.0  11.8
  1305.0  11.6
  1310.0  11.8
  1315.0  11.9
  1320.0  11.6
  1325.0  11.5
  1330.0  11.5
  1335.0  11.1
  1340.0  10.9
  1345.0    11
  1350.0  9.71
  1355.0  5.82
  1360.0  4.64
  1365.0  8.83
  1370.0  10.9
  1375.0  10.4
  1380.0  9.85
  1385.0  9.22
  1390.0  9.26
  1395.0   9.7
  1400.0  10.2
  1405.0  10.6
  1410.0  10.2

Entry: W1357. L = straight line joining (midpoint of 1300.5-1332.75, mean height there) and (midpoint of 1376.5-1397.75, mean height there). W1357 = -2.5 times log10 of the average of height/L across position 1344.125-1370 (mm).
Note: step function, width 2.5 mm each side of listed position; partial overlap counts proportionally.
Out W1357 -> 0.28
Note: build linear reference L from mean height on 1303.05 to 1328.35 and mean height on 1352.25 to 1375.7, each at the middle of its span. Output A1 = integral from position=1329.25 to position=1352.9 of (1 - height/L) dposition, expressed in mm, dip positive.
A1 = -2.4 mm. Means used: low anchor 11.7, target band 10.7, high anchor 7.96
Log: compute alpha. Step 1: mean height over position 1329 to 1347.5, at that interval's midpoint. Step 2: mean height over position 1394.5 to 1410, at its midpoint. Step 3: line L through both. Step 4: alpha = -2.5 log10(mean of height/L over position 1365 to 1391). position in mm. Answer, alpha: 0.07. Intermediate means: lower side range 11.1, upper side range 10.2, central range 9.86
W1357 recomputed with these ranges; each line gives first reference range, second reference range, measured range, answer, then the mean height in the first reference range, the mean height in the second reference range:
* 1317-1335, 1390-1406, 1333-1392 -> 0.16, 11.5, 9.98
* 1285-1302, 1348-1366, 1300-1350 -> -0.21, 11.8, 7.05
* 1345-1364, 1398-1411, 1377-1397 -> -0.02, 7.45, 10.4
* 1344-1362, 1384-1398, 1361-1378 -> -0.14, 7.61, 9.44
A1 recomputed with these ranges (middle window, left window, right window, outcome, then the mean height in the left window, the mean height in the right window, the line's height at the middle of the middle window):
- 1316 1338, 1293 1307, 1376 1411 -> -0.5 mm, 11.7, 9.87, 11.2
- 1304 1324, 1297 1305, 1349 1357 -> -2.0 mm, 11.7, 7.52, 10.7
